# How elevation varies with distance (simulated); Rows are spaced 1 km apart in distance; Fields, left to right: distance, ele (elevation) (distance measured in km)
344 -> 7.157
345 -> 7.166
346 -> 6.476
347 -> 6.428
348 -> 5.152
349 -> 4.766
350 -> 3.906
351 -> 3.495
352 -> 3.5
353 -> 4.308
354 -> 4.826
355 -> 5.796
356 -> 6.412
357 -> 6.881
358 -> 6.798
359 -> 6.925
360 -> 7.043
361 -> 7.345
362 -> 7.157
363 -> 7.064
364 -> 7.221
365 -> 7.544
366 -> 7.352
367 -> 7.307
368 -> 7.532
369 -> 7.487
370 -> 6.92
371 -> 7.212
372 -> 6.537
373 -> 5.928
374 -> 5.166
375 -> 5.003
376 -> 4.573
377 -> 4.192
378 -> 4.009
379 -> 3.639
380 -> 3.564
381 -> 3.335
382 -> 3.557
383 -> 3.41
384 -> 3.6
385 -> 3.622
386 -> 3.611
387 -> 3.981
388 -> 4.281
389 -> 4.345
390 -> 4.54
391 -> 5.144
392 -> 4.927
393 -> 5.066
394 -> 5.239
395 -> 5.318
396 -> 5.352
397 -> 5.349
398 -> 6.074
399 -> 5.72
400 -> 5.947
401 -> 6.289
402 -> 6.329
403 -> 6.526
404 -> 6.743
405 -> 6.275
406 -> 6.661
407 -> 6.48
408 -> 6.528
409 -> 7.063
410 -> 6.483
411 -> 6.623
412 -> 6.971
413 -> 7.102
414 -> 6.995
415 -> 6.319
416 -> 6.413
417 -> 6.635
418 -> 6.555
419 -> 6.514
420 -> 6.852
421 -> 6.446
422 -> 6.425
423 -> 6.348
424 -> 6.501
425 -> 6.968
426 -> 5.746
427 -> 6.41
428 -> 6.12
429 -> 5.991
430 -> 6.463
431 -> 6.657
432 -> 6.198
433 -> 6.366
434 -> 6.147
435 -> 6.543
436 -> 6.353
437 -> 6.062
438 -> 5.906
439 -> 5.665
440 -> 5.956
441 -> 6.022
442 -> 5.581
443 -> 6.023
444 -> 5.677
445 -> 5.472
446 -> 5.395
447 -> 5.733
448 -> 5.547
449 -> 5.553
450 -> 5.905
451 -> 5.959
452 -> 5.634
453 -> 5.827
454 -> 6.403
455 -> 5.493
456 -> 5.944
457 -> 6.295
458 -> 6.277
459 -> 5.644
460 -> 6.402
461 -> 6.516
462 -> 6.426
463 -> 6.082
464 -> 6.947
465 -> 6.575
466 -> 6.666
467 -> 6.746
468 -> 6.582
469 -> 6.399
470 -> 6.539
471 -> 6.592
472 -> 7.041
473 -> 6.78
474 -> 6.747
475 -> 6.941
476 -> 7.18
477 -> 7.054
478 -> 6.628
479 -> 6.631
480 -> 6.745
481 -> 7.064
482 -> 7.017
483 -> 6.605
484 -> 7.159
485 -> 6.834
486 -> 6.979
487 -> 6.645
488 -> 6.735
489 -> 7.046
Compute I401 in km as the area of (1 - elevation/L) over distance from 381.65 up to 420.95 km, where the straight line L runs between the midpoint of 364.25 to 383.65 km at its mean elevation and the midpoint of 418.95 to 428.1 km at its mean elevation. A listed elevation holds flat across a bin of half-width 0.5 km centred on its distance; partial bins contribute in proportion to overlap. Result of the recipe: 2.3 km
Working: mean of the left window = 5.5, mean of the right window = 6.44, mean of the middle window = 5.69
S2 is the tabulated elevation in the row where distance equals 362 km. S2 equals 7.157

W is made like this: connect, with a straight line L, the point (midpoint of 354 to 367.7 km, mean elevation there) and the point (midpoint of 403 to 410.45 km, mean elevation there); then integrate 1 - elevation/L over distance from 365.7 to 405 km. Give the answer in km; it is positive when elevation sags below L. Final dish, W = 8.7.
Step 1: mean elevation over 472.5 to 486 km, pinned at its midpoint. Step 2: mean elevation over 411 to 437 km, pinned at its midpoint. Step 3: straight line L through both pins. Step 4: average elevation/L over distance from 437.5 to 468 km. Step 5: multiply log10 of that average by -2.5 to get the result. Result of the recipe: 0.115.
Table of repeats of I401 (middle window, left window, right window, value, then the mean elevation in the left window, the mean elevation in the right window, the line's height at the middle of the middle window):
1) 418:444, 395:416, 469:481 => 1.1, 6.37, 6.8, 6.53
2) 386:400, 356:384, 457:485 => 2.5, 5.92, 6.66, 6.09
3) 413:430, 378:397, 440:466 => -4.3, 4.27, 5.99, 5.16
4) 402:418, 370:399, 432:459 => -4.4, 4.72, 5.91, 5.22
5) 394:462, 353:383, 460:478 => 2.0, 5.94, 6.68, 6.38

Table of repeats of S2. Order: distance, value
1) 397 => 5.349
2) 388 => 4.281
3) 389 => 4.345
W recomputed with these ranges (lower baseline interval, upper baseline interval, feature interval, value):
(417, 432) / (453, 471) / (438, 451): 1.3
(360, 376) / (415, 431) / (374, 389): 6.2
